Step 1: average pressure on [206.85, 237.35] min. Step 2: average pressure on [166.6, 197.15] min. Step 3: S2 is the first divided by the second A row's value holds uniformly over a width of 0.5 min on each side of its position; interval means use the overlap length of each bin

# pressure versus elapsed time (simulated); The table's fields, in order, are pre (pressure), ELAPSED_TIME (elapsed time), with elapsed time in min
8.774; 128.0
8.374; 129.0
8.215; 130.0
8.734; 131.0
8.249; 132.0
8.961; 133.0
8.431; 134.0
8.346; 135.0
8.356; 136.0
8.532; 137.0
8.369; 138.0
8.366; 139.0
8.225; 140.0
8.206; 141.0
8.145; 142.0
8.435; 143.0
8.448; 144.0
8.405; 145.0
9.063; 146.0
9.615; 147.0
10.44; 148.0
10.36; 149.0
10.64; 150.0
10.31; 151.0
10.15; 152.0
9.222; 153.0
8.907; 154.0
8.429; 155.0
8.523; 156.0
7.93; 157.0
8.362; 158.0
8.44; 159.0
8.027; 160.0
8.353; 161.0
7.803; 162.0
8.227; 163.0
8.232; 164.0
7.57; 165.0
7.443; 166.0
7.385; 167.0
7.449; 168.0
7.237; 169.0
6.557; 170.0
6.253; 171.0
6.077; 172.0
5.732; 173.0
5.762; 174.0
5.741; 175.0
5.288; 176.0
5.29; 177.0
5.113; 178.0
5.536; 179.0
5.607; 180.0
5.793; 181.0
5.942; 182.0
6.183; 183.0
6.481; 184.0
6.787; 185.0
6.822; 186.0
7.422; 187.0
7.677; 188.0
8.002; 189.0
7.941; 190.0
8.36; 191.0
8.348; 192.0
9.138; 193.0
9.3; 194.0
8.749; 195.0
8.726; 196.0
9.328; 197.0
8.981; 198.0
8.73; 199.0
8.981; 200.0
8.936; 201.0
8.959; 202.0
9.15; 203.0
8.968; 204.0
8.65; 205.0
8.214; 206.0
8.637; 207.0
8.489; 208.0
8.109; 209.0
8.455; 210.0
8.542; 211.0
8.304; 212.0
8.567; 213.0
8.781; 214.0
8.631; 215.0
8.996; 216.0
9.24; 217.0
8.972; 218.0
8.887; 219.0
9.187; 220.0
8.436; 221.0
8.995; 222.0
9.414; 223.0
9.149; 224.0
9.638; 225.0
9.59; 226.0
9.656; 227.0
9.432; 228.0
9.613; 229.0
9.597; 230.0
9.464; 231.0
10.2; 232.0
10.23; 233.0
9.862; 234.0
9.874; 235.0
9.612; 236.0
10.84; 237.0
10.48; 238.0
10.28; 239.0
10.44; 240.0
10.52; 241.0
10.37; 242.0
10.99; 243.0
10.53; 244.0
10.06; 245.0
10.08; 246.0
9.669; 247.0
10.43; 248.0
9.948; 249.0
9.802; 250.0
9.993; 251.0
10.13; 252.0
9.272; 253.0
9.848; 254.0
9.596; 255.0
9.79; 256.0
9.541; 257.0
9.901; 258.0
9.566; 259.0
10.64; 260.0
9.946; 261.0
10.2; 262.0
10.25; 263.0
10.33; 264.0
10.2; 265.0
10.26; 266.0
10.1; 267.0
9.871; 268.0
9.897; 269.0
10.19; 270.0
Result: 1.33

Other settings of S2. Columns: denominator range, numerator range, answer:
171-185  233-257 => 1.74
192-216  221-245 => 1.13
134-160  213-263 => 1.10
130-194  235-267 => 1.29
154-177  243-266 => 1.37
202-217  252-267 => 1.15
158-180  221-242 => 1.44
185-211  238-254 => 1.20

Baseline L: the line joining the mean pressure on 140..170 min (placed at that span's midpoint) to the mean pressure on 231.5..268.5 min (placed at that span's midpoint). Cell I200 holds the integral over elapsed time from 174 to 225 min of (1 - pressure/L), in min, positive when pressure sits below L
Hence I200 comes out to 7.1 min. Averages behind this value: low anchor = 8.57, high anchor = 10.1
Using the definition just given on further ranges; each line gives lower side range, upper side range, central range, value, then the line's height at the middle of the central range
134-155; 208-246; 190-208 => 1.0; 9.33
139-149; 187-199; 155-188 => 6.8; 8.68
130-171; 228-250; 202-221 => 1.8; 9.62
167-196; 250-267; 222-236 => -1.4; 8.77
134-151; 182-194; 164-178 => 2.8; 8.06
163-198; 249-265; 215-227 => -0.8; 8.59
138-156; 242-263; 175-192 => 5.2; 9.42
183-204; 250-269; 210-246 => -1.5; 9.17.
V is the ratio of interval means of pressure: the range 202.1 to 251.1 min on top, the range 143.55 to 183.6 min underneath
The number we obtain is 1.2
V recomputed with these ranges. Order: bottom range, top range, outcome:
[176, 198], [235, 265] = 1.39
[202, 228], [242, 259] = 1.12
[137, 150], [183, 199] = 0.91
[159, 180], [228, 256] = 1.48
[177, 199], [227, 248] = 1.36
